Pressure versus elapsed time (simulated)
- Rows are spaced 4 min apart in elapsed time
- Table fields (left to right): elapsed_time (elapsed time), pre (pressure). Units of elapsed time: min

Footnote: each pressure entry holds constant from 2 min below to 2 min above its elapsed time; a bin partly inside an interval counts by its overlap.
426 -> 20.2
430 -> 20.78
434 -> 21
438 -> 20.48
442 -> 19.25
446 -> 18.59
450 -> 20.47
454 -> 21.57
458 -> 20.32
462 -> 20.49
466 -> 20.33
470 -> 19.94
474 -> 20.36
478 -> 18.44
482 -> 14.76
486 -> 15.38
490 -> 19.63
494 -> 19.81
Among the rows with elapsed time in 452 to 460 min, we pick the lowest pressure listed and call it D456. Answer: 20.32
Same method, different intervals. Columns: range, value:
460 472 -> 19.94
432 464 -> 18.59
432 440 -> 20.48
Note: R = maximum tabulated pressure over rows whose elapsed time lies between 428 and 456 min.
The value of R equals 21.57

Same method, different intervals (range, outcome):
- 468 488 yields 20.36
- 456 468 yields 20.49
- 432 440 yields 21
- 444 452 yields 20.47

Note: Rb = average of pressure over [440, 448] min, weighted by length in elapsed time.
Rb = 18.9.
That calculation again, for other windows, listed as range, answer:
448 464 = 20.7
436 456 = 20.1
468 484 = 18.4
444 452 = 19.5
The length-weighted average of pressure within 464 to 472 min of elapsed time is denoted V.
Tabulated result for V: 20.1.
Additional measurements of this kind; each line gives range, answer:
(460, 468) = 20.4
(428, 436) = 20.9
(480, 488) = 15.1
